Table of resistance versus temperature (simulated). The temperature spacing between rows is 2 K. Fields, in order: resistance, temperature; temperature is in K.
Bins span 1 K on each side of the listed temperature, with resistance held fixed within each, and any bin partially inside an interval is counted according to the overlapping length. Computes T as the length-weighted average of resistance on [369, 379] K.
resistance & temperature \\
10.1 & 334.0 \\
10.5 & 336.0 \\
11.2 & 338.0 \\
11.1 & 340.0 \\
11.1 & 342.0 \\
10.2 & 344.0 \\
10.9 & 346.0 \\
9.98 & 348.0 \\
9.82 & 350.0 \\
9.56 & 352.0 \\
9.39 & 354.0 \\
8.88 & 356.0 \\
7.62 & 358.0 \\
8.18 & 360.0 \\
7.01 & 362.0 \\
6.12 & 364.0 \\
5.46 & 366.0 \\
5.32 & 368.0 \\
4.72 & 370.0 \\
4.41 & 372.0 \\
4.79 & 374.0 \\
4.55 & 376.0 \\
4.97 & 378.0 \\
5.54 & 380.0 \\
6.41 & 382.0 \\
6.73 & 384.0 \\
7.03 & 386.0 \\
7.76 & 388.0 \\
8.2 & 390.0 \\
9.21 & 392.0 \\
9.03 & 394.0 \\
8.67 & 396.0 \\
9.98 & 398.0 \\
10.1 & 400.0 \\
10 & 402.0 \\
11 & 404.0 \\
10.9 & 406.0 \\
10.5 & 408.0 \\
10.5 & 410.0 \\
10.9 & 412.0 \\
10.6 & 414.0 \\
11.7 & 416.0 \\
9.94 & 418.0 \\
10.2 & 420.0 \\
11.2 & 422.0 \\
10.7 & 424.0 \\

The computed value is 4.69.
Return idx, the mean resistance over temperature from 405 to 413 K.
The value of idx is 10.7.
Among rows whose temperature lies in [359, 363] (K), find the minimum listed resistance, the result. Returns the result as 7.01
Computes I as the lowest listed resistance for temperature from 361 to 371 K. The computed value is 4.72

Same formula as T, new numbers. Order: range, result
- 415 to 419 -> 10.8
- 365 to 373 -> 4.98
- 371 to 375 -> 4.6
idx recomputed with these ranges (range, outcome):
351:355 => 9.48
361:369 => 5.98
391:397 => 8.97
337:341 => 11.1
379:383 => 5.97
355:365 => 7.56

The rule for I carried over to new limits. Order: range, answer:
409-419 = 9.94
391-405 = 8.67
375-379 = 4.55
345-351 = 9.82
